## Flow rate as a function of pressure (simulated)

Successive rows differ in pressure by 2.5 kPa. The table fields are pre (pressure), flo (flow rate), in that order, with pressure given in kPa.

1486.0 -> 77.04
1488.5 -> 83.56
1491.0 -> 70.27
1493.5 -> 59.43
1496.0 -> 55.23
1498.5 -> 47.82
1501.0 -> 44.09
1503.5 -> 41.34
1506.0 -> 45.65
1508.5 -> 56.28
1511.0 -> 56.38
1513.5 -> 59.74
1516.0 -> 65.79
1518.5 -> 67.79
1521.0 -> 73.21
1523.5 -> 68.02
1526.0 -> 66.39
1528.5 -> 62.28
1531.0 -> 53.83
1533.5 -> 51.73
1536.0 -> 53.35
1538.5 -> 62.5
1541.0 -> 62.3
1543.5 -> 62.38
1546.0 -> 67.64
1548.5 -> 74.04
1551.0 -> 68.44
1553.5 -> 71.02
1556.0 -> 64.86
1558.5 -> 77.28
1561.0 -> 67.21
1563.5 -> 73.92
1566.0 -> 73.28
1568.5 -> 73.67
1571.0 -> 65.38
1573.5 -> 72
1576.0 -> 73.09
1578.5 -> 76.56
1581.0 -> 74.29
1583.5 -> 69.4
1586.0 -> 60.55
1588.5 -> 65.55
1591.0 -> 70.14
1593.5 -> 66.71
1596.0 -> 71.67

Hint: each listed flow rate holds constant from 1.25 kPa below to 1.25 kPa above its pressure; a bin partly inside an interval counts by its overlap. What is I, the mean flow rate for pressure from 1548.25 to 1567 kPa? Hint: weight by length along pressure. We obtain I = 71.1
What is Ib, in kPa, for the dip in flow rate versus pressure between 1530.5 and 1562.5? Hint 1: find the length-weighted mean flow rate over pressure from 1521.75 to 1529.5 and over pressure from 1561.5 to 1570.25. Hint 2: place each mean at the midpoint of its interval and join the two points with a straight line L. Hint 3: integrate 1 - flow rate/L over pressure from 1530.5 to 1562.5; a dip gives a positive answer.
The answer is 2.3 kPa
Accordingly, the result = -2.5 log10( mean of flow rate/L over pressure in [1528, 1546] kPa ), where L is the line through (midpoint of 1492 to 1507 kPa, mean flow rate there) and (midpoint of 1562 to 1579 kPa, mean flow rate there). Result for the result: 0.05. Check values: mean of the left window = 49.3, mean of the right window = 72.3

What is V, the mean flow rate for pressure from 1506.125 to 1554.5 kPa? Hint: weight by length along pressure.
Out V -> 62.9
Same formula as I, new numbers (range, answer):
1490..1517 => 54.5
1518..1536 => 62.4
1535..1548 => 62.5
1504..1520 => 58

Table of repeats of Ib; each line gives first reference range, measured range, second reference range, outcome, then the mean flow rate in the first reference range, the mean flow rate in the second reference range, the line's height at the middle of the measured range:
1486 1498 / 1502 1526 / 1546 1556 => 3.01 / 66.9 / 69.9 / 68.1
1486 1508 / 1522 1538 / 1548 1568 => 1.24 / 57.1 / 71.2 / 64.8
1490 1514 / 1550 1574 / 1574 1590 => -1.78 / 53.3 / 70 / 65.8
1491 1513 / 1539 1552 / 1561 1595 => -0.86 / 52.2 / 70.2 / 62.5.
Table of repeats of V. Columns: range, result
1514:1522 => 67.9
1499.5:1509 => 46.1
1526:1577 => 66.5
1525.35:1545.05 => 59.3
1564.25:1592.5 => 70.4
